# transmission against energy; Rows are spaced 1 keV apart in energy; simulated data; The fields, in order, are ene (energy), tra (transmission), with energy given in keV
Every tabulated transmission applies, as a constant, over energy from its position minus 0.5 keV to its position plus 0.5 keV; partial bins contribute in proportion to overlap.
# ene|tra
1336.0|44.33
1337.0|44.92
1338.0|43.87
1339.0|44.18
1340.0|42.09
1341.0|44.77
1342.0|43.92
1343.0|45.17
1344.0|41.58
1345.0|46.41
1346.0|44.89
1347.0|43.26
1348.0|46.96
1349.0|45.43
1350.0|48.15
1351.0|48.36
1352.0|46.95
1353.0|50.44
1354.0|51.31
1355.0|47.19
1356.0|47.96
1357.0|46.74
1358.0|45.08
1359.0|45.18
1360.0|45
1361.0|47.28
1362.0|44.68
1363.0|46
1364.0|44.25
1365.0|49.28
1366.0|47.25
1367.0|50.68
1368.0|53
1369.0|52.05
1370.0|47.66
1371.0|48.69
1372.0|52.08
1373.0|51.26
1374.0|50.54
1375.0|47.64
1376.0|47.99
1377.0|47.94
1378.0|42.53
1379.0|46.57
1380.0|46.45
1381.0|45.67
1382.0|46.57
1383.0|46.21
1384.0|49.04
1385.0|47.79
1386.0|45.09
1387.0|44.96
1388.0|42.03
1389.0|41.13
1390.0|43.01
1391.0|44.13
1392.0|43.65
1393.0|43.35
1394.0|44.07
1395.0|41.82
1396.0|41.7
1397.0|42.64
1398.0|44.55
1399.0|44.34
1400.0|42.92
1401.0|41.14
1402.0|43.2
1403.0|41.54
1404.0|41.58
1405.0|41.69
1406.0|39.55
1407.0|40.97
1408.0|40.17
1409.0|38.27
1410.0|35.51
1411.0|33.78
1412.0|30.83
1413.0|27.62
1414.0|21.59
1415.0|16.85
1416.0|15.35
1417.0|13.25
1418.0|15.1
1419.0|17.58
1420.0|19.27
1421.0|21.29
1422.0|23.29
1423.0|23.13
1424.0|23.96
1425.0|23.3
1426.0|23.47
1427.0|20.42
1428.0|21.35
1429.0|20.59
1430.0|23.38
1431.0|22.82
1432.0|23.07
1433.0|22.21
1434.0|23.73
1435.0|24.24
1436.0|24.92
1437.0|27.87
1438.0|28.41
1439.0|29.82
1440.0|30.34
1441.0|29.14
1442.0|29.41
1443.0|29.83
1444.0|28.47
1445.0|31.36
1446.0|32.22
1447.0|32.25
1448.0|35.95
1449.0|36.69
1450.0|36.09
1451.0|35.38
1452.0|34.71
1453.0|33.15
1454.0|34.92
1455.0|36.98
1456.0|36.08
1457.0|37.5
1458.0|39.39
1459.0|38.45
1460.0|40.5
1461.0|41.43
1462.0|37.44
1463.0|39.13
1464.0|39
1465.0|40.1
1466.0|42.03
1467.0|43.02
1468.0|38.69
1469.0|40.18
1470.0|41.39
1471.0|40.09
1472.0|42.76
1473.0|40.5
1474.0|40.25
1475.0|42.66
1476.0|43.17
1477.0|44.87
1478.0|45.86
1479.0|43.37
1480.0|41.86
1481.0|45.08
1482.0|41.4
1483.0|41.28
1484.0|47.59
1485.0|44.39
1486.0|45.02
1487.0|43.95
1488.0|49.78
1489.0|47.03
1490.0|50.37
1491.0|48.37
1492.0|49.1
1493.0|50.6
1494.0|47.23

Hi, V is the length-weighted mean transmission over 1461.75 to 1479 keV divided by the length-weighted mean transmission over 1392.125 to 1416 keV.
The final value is 1.09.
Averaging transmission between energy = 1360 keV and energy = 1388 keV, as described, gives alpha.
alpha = 47.6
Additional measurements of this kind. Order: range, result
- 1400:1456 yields 29.2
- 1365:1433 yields 37.3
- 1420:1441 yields 24.1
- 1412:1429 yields 20.7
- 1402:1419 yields 30.8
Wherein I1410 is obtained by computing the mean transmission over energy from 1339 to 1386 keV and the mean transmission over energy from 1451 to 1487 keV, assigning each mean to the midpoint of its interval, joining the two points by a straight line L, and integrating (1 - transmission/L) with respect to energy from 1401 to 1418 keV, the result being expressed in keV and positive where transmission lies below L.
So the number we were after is 4.59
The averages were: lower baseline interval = 47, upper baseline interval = 40.7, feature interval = 32.3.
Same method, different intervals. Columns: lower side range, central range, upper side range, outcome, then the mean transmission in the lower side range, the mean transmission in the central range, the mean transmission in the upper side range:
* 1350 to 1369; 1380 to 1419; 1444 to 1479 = 5.28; 47.7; 38.3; 38.6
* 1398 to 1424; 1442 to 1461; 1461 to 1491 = 1.70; 30.9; 35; 42.9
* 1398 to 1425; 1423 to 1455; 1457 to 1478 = 6.79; 30.7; 28.2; 40.8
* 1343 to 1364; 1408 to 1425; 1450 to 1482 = 7.46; 46.4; 24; 40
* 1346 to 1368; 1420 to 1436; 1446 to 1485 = 7.43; 47.1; 22.6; 39.7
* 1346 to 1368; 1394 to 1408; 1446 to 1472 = 0.34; 47.1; 42.1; 38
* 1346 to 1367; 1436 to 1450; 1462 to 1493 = 4.27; 46.9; 30.9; 43.4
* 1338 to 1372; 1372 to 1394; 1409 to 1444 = -4.66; 46.8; 46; 24.3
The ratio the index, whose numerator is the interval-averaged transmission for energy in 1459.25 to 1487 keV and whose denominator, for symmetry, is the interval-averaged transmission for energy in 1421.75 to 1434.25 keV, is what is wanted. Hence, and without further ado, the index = 1.85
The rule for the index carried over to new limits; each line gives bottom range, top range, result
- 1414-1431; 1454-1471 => 1.95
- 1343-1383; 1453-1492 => 0.89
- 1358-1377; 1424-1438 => 0.48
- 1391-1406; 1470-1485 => 1.01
